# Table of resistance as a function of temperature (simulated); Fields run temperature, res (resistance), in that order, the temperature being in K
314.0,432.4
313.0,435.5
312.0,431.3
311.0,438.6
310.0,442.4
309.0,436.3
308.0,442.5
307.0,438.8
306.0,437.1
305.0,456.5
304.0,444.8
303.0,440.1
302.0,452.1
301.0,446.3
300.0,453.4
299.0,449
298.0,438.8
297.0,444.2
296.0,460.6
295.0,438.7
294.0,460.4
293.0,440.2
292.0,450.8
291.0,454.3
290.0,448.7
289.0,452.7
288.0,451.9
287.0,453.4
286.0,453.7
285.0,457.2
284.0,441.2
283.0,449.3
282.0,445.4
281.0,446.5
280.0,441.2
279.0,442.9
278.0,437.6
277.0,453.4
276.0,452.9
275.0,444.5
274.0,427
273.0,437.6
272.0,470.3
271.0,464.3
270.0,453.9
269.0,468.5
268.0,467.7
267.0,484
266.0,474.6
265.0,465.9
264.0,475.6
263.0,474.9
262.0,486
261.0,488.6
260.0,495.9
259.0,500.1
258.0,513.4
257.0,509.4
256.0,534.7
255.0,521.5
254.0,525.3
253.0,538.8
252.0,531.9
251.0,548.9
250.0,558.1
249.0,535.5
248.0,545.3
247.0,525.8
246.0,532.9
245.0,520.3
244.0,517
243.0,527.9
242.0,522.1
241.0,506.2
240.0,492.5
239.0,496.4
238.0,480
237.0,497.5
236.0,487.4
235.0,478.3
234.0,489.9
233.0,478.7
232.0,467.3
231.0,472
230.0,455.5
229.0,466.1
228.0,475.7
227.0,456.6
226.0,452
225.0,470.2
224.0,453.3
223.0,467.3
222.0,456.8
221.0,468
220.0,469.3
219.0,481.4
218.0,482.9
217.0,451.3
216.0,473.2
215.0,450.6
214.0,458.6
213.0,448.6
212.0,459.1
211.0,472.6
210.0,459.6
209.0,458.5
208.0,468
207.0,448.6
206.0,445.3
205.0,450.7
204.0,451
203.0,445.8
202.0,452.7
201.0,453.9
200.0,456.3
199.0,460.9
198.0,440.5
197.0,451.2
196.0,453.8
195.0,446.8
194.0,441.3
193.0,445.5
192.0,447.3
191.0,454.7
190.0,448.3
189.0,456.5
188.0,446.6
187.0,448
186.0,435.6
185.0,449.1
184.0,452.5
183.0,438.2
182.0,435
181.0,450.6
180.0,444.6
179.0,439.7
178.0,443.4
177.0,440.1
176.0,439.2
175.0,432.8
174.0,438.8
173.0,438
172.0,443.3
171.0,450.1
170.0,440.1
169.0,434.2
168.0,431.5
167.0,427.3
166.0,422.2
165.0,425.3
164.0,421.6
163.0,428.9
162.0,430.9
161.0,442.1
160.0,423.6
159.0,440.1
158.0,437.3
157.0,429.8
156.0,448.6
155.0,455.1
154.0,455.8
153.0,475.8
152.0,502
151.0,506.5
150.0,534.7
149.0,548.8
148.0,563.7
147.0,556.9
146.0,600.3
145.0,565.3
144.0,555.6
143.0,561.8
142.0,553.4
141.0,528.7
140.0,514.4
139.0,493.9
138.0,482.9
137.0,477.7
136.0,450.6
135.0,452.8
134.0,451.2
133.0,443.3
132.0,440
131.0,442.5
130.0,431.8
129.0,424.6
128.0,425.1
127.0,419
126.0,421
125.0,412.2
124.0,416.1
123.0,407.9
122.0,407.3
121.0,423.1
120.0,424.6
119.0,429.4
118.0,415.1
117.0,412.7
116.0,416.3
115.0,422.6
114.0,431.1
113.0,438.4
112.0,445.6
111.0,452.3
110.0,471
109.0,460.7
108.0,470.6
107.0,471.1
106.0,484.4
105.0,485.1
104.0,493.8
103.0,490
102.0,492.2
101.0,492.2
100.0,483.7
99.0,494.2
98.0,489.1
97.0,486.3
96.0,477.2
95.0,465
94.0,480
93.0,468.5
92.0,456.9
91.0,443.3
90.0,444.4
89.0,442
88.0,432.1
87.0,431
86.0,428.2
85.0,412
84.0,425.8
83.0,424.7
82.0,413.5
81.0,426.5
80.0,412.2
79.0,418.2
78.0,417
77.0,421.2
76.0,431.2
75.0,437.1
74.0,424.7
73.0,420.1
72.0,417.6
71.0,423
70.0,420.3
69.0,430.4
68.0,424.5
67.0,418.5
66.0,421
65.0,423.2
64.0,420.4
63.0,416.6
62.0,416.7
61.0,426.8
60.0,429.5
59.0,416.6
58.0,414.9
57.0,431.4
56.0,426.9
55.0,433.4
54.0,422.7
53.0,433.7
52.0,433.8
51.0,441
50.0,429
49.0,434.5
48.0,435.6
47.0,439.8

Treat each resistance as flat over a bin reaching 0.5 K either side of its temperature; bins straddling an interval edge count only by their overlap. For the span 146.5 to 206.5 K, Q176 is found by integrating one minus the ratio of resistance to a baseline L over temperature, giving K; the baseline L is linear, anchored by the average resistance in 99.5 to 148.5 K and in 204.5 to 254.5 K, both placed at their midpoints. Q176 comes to 3.0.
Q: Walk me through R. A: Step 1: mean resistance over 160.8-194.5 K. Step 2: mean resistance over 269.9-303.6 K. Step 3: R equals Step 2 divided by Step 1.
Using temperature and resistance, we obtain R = 1.02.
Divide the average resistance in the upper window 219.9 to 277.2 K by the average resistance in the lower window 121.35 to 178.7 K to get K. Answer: 1.06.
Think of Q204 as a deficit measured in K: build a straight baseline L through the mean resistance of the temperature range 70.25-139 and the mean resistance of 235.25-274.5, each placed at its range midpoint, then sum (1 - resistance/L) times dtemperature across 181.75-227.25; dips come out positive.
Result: 2.5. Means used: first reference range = 444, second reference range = 500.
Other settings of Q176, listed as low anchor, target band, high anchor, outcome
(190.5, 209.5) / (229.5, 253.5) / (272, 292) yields -3.2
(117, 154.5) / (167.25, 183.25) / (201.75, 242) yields 1.1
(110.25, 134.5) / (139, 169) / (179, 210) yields -3.3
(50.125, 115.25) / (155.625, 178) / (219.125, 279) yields 1.4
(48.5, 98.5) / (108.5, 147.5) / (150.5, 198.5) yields -1.9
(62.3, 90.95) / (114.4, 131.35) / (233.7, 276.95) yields 0.9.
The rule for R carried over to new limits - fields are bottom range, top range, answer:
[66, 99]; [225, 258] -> 1.15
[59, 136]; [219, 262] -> 1.13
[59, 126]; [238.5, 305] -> 1.08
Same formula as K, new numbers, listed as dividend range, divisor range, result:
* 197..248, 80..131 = 1.06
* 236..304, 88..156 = 1.02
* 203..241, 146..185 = 1.02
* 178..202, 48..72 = 1.05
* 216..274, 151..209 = 1.10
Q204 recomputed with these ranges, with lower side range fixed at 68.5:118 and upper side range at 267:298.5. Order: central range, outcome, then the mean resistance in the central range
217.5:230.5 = -0.5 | 466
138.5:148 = -2.1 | 549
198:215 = -0.2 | 455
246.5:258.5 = -2.2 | 532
